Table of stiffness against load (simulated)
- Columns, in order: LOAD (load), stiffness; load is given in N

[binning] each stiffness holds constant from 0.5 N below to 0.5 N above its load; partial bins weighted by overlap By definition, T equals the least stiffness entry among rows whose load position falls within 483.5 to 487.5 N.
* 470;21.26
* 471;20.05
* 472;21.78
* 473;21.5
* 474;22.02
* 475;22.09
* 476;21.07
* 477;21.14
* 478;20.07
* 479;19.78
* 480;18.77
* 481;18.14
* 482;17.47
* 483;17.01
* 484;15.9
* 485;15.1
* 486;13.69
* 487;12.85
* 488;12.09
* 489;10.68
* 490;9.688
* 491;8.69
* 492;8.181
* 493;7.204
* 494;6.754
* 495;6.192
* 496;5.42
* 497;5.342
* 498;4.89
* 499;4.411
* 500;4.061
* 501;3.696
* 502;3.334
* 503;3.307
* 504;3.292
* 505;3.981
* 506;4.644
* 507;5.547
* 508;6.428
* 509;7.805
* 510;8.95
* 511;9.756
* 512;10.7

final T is 12.85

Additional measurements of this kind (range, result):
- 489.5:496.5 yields 5.42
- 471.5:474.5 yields 21.5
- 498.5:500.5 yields 4.061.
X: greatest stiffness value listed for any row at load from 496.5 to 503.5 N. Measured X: 5.342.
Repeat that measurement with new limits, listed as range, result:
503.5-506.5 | 4.644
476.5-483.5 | 21.14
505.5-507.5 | 5.547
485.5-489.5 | 13.69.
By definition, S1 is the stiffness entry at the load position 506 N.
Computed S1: 4.644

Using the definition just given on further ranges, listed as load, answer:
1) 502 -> 3.334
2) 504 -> 3.292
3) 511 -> 9.756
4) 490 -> 9.688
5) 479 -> 19.78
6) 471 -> 20.05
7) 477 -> 21.14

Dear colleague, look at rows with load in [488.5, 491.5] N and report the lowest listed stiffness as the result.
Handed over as 8.69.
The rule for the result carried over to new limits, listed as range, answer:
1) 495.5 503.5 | 3.307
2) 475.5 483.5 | 17.01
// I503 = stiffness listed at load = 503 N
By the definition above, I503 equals 3.307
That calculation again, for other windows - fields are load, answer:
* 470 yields 21.26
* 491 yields 8.69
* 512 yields 10.7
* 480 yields 18.77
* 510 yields 8.95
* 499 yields 4.411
